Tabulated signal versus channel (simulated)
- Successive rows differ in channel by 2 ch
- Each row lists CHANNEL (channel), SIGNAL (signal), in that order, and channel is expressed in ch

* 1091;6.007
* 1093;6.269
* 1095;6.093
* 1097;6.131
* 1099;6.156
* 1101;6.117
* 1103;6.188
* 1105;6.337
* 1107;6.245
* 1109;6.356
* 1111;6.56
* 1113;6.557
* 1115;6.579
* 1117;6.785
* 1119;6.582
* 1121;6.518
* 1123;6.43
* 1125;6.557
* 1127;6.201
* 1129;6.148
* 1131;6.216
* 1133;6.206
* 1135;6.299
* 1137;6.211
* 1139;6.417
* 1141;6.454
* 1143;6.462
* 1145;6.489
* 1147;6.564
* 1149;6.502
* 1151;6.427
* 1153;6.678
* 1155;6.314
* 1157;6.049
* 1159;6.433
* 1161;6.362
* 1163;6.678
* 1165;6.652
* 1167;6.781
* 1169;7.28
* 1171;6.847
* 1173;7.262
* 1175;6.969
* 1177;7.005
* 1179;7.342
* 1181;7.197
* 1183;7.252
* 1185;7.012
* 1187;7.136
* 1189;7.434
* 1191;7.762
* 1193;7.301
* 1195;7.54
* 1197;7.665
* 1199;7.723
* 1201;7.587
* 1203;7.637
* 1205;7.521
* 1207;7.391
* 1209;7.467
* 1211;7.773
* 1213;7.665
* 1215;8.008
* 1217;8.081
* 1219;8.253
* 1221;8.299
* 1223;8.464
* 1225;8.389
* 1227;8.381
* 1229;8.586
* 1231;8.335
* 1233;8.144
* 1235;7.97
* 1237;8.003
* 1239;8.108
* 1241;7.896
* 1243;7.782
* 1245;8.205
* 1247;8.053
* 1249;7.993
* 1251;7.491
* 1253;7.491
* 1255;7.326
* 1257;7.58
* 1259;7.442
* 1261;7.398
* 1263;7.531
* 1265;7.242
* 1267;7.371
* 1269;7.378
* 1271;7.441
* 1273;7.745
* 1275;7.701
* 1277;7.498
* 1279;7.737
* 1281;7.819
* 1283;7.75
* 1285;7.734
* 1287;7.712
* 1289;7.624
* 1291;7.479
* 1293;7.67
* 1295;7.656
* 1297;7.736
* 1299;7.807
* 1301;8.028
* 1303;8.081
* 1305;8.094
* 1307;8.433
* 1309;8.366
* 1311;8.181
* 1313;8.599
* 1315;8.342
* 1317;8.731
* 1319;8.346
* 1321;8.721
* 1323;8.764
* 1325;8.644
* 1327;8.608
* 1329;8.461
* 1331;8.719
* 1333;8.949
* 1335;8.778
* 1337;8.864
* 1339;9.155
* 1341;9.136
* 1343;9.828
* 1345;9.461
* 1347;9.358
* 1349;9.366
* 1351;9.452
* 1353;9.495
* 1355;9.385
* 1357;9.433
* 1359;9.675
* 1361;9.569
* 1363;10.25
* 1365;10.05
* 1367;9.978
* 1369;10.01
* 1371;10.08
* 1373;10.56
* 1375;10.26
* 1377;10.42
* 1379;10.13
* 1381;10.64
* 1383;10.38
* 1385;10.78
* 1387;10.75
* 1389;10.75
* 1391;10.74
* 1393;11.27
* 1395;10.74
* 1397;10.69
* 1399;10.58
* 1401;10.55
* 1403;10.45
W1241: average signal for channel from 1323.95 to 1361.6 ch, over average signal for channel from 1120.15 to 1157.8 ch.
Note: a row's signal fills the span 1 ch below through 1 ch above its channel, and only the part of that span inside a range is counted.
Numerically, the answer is 1.44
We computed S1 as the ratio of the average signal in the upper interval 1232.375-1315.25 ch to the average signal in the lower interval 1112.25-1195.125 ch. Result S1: 1.16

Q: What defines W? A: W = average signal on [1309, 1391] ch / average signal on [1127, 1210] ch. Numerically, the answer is 1.38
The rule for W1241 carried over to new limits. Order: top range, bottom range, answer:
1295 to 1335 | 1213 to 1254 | 1.04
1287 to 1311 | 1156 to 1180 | 1.16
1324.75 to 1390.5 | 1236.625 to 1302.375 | 1.26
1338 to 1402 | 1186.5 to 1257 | 1.28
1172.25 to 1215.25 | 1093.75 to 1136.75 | 1.17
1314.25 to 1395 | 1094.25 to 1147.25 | 1.51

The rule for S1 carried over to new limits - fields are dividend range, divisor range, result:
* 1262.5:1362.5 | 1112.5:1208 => 1.23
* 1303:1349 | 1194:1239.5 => 1.10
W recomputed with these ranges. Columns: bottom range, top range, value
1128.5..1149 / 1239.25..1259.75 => 1.22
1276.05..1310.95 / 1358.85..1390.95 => 1.31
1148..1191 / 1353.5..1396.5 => 1.50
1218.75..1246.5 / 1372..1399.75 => 1.30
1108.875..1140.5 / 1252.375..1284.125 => 1.17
